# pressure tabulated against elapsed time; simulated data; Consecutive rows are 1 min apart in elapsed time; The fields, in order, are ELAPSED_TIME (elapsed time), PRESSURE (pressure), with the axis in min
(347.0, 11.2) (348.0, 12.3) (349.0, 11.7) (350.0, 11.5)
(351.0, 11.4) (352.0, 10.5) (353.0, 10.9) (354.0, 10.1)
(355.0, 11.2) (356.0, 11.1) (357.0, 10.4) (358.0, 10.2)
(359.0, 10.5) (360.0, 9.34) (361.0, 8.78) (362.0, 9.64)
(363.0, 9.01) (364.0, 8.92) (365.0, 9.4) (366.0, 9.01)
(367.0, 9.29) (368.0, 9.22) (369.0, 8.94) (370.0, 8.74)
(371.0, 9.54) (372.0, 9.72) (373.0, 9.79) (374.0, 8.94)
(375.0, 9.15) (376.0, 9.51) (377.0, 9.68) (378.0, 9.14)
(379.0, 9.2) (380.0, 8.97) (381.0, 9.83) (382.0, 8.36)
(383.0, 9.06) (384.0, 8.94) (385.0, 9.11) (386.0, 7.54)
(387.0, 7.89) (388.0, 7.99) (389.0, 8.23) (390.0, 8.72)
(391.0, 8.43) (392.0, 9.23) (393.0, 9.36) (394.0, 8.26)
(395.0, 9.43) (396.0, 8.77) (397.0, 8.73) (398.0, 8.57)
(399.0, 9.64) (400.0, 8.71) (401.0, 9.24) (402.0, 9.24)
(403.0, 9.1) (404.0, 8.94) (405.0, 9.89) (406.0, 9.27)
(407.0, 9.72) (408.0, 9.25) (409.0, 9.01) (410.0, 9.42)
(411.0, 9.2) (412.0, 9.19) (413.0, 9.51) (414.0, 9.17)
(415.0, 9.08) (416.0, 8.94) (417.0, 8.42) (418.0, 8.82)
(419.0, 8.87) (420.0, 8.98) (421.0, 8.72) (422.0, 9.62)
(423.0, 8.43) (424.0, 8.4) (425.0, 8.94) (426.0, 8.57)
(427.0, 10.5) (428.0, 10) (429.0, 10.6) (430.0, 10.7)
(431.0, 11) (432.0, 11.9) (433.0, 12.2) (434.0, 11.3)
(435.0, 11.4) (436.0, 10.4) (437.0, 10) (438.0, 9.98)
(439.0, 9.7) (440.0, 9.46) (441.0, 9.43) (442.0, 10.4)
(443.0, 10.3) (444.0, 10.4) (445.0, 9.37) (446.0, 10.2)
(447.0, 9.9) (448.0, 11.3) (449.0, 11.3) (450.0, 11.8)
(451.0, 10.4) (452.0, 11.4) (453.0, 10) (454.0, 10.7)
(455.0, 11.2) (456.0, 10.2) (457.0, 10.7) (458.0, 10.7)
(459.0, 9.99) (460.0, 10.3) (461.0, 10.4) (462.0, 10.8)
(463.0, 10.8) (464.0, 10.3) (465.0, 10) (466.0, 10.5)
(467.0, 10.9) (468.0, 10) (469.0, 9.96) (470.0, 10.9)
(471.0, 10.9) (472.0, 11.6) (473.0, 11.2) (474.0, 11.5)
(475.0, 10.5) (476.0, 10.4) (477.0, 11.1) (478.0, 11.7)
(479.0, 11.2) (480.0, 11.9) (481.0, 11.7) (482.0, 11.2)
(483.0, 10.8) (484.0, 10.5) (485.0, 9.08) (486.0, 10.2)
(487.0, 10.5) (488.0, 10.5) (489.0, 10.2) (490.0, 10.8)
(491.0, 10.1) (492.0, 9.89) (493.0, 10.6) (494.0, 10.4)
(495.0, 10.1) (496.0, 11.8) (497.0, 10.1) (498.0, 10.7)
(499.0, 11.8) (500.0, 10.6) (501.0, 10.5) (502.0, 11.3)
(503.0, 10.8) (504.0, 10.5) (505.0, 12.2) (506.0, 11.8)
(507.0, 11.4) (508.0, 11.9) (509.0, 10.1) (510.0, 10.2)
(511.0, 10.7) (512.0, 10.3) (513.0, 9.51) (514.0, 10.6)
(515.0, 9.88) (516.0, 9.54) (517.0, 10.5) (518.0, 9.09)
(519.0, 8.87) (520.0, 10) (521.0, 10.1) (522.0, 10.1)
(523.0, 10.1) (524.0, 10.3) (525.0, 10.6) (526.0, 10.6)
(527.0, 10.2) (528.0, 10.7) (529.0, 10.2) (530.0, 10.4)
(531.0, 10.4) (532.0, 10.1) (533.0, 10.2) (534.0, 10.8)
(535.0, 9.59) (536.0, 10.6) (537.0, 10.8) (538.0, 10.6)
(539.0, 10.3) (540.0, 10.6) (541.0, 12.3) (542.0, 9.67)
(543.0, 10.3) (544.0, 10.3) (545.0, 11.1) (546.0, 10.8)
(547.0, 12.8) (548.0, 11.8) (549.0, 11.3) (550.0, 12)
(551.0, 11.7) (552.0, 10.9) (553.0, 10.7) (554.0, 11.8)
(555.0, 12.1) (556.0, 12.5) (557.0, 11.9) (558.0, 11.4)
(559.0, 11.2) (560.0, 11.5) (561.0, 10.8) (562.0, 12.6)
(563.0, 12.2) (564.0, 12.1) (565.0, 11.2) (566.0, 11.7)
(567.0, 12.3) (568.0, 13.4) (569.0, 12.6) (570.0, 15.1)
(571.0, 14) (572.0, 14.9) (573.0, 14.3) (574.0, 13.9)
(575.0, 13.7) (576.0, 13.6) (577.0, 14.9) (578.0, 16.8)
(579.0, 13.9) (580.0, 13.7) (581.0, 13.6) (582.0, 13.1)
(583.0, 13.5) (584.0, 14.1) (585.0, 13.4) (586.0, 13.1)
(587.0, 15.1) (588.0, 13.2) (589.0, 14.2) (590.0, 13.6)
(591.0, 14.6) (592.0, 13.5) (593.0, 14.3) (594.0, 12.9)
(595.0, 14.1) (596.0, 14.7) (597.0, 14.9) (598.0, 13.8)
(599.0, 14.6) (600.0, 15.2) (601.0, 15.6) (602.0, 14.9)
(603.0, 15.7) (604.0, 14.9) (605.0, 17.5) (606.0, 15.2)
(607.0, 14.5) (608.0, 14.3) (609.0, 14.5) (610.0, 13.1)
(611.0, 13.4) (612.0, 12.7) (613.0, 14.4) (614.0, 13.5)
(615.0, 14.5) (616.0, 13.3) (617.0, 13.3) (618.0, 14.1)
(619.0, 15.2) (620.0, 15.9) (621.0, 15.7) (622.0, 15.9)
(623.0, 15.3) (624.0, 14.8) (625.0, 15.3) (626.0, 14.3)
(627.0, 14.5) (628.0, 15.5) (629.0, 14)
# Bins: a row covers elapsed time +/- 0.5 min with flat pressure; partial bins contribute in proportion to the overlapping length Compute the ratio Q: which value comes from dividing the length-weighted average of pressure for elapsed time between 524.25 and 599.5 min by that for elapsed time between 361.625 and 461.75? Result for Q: 1.29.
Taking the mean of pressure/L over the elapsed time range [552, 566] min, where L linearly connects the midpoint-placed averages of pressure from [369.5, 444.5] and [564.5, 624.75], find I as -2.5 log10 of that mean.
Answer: 0.14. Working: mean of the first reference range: 9.37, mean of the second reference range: 14.2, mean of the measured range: 11.7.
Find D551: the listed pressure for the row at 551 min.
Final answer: 11.7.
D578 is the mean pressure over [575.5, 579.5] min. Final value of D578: 14.8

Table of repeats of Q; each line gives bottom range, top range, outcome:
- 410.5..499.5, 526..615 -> 1.24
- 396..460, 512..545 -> 1.04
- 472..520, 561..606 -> 1.31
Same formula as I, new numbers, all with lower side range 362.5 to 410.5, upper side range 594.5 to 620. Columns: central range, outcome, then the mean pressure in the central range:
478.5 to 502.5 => 0.09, 10.7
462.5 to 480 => 0.03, 10.8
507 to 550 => 0.20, 10.5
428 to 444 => -0.03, 10.6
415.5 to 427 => 0.12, 8.87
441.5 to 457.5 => 0.00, 10.6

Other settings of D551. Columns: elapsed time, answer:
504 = 10.5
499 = 11.8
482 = 11.2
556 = 12.5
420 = 8.98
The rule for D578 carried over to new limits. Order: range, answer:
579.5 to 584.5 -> 13.6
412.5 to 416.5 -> 9.18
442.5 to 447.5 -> 10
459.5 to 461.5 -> 10.4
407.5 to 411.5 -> 9.22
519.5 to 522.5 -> 10.1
